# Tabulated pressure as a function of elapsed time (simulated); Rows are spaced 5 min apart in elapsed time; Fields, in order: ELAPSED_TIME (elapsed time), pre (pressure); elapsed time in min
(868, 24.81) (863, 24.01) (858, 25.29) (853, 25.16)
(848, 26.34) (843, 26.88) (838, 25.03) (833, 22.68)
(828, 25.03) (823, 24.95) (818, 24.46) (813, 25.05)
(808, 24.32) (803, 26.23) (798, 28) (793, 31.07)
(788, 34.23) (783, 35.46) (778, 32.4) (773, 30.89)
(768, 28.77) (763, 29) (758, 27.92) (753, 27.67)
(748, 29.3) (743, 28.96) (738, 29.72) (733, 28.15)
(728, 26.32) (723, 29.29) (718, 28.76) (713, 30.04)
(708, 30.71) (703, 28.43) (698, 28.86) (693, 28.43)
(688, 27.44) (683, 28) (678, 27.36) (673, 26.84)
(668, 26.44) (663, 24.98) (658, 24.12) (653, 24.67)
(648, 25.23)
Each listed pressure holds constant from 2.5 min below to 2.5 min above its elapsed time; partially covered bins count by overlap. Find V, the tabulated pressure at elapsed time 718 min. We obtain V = 28.76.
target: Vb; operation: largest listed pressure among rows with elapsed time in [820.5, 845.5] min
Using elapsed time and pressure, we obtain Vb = 26.88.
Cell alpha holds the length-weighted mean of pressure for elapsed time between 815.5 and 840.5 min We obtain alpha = 24.4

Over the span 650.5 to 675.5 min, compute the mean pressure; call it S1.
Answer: 25.4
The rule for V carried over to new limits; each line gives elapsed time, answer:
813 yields 25.05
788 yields 34.23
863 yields 24.01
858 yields 25.29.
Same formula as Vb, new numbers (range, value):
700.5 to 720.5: 30.71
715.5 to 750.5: 29.72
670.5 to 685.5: 28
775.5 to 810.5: 35.46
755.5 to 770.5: 29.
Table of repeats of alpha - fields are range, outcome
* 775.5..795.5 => 33.3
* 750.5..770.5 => 28.3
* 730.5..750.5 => 29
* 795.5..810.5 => 26.2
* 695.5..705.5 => 28.6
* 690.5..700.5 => 28.6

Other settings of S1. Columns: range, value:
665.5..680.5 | 26.9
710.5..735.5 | 28.5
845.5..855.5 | 25.8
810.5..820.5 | 24.8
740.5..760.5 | 28.5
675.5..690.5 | 27.6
